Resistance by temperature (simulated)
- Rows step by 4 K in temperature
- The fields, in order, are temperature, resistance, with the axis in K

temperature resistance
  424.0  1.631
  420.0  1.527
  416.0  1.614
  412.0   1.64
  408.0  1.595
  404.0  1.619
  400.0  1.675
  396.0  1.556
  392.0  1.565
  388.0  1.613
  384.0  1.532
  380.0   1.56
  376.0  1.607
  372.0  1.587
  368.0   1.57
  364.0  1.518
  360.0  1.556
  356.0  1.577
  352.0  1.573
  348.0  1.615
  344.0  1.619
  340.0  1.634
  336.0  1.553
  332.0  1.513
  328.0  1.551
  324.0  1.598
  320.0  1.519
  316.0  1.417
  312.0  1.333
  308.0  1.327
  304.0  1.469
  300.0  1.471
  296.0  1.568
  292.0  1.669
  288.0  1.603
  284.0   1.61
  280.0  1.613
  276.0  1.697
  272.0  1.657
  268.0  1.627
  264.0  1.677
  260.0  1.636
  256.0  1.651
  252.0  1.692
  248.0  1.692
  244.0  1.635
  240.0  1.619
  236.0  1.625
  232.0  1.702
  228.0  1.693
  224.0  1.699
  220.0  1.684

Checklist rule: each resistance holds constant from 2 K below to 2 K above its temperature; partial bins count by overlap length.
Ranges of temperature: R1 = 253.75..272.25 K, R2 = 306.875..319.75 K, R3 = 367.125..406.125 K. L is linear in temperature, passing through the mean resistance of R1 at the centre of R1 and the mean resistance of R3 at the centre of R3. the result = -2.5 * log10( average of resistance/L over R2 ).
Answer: 0.17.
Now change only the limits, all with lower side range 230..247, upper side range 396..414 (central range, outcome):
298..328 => 0.13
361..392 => 0.04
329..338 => 0.07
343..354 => 0.02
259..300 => 0.01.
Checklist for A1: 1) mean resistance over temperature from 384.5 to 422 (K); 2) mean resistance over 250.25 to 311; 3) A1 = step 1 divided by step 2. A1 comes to 1.00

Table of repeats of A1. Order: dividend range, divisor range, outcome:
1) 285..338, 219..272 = 0.91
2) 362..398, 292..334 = 1.06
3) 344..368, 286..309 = 1.03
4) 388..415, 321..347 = 1.02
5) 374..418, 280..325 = 1.06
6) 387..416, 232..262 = 0.97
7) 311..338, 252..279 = 0.91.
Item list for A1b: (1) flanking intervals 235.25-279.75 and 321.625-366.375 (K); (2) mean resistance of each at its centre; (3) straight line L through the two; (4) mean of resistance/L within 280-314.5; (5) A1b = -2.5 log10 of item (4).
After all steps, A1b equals 0.07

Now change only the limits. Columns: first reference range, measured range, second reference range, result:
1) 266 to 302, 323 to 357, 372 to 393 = 0.01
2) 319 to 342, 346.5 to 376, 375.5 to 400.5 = 0.00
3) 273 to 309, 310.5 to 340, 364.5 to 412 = 0.05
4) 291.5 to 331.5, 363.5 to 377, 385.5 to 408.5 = 0.00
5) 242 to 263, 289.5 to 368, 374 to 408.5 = 0.06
